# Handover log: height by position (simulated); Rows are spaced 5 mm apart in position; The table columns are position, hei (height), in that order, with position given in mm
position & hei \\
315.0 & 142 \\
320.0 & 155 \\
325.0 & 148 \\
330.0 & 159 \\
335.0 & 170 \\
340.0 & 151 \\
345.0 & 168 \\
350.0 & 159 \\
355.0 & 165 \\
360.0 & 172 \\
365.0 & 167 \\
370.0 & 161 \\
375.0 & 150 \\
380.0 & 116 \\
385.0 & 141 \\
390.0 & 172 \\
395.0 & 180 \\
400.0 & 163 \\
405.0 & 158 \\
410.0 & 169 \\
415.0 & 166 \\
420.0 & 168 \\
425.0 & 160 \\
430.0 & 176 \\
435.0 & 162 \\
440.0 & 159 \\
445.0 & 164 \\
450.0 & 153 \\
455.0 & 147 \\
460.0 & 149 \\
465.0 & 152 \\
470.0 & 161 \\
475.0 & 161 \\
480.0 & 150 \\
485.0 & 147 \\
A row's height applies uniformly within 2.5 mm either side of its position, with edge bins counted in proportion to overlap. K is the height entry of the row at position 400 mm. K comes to 163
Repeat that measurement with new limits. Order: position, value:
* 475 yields 161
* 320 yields 155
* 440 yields 159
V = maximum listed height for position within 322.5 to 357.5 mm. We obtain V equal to 170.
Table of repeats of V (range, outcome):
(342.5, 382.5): 172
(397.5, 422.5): 169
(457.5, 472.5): 161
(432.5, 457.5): 164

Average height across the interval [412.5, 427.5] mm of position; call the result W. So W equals 165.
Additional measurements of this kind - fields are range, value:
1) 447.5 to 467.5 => 150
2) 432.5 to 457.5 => 157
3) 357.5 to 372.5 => 167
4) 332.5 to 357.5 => 163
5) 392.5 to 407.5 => 167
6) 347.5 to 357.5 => 162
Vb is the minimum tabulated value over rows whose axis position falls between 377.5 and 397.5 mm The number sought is 116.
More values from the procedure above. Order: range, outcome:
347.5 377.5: 150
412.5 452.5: 153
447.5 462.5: 147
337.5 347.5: 151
